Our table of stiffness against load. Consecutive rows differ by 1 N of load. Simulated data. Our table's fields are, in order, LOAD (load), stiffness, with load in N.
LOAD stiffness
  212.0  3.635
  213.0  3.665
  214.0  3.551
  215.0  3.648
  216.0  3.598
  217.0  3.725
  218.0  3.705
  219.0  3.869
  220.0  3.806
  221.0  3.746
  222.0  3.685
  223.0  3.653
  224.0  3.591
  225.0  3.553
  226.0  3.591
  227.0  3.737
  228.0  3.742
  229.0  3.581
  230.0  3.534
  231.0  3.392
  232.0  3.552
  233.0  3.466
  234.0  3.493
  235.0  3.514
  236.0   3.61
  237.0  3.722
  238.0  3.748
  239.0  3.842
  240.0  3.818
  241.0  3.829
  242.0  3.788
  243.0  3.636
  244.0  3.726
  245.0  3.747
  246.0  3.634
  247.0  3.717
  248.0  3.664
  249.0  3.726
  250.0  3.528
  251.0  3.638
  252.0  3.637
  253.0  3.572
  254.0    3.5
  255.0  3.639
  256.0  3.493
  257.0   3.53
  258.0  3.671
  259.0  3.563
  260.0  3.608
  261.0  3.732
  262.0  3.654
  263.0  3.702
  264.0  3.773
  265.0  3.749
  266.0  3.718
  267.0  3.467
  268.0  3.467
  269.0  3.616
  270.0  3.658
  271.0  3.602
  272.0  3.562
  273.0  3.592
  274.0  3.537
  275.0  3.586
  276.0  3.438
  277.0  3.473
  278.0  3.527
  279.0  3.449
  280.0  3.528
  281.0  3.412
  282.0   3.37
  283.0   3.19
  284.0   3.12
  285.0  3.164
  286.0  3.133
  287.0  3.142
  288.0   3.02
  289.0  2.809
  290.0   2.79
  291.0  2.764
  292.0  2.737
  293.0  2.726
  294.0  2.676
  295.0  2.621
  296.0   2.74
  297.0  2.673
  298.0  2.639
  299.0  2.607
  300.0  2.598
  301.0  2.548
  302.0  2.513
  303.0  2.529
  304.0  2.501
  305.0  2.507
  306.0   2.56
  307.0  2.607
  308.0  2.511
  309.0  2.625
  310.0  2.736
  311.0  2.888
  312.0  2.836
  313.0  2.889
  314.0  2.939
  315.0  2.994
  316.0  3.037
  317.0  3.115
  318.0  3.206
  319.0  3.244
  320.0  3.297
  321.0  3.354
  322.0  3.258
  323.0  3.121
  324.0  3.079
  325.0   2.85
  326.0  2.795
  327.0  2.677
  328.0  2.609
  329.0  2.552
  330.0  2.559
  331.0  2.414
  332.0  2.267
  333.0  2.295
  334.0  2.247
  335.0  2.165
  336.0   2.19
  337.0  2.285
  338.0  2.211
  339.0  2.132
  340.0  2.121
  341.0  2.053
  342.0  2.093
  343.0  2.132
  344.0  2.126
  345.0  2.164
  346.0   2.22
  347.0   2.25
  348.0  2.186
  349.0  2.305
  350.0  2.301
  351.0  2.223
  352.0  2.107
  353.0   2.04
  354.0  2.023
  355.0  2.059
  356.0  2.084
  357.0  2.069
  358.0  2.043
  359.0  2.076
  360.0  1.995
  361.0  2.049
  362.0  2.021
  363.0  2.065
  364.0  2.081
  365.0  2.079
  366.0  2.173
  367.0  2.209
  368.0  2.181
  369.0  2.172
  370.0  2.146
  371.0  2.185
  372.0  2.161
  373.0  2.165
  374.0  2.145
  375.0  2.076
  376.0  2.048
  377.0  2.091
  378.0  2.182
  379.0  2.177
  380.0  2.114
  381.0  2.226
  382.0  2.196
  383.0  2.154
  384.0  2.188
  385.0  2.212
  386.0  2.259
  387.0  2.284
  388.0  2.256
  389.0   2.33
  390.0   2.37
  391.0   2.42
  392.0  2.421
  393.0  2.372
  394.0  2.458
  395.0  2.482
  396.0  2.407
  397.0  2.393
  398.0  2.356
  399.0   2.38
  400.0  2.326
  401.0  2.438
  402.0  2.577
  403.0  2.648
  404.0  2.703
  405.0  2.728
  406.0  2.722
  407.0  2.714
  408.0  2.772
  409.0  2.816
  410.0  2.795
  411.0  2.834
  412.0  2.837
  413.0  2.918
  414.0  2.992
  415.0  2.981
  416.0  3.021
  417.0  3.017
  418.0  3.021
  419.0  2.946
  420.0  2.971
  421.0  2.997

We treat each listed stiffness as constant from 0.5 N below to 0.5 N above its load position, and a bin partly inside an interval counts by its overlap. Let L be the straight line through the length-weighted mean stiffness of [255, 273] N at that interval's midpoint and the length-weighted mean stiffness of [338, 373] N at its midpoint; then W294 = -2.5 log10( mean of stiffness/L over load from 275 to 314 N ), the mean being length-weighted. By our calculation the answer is 0.09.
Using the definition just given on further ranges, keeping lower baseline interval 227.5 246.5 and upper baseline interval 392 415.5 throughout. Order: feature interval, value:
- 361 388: 0.29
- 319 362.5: 0.27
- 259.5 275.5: -0.05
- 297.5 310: 0.25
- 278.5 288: 0.03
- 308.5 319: 0.08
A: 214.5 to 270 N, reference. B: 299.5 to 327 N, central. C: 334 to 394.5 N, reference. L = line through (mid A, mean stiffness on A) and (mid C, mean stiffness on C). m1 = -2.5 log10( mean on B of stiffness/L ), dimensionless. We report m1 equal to -0.03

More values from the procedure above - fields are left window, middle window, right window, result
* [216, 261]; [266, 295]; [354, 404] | -0.01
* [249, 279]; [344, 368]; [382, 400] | 0.25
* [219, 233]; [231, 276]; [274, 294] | -0.07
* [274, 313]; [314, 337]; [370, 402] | -0.03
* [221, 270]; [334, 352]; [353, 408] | 0.21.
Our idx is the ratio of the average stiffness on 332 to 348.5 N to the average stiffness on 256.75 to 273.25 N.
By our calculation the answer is 0.60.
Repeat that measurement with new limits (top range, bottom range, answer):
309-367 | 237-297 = 0.71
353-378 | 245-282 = 0.58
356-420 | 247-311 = 0.75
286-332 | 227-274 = 0.77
